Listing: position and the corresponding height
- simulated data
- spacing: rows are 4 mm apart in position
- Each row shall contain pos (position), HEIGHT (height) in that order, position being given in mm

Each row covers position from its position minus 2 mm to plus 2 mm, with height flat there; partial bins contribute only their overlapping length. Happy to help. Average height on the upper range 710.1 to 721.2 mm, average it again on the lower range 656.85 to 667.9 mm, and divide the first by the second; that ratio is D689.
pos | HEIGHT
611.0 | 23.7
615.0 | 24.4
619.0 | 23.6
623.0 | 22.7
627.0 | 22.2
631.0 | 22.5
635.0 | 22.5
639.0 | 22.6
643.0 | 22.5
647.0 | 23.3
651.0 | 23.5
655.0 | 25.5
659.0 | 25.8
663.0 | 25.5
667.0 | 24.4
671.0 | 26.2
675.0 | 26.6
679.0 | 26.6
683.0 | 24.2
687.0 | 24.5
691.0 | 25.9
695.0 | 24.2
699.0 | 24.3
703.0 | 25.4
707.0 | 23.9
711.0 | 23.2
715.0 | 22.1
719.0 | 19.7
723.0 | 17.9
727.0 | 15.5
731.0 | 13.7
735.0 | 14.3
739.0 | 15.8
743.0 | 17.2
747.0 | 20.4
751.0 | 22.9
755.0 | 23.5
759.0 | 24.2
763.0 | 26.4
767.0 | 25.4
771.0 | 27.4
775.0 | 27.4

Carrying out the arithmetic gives 0.85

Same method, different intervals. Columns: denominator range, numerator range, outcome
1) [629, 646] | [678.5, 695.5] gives 1.11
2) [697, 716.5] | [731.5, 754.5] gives 0.76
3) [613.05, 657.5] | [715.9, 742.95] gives 0.71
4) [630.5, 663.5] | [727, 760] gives 0.79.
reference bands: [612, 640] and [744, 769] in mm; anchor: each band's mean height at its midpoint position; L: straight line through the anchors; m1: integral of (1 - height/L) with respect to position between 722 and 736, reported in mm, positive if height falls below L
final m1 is 4.9 mm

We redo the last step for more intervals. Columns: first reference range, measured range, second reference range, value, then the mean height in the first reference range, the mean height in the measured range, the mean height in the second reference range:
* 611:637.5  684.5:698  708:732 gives -3.0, 23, 24.8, 19.1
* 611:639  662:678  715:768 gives -2.9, 23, 25.7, 19.7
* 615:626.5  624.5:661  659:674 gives 1.5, 23.2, 23.4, 25.5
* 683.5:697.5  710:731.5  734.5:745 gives 0.7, 24.8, 18.8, 16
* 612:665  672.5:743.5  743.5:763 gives 4.8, 23.6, 21.5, 22.7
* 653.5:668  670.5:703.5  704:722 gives -2.1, 25.4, 25.3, 22.2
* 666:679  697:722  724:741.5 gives -4.7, 26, 22.9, 15.1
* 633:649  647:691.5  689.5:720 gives -4.0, 22.7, 25.2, 23.7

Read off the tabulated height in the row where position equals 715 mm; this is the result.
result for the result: 22.1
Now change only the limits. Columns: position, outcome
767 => 25.4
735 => 14.3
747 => 20.4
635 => 22.5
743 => 17.2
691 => 25.9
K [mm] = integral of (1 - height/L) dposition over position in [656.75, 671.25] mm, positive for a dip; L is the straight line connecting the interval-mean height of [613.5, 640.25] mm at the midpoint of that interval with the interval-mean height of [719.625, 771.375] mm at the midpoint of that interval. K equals -2.2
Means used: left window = 22.9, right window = 20.1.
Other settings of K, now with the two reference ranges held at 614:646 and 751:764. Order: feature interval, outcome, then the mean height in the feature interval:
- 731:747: 5.3 mm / 16.1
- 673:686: -1.3 mm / 25.7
